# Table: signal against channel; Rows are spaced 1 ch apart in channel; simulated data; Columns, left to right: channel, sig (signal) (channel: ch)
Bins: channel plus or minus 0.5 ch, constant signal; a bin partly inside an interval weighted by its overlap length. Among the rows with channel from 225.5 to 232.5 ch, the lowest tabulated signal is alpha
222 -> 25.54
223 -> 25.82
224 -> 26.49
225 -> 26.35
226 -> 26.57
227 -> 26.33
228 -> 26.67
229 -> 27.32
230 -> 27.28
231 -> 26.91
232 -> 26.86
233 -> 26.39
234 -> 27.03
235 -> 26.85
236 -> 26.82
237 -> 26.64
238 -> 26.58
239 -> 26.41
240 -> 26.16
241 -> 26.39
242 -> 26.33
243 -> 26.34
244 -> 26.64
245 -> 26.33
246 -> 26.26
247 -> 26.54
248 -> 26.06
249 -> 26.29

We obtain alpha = 26.33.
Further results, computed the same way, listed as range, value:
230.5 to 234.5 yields 26.39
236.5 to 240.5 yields 26.16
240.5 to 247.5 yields 26.26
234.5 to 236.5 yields 26.82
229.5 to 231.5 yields 26.91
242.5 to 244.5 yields 26.34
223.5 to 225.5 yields 26.35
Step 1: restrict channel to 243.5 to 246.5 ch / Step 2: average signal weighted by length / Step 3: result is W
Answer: 26.4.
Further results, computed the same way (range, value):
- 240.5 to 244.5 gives 26.4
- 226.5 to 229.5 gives 26.8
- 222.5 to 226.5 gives 26.3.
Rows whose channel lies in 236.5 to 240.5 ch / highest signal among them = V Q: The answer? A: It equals 26.64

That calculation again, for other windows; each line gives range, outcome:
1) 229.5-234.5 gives 27.28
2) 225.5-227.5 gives 26.57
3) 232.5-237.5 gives 27.03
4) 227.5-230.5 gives 27.32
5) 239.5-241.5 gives 26.39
